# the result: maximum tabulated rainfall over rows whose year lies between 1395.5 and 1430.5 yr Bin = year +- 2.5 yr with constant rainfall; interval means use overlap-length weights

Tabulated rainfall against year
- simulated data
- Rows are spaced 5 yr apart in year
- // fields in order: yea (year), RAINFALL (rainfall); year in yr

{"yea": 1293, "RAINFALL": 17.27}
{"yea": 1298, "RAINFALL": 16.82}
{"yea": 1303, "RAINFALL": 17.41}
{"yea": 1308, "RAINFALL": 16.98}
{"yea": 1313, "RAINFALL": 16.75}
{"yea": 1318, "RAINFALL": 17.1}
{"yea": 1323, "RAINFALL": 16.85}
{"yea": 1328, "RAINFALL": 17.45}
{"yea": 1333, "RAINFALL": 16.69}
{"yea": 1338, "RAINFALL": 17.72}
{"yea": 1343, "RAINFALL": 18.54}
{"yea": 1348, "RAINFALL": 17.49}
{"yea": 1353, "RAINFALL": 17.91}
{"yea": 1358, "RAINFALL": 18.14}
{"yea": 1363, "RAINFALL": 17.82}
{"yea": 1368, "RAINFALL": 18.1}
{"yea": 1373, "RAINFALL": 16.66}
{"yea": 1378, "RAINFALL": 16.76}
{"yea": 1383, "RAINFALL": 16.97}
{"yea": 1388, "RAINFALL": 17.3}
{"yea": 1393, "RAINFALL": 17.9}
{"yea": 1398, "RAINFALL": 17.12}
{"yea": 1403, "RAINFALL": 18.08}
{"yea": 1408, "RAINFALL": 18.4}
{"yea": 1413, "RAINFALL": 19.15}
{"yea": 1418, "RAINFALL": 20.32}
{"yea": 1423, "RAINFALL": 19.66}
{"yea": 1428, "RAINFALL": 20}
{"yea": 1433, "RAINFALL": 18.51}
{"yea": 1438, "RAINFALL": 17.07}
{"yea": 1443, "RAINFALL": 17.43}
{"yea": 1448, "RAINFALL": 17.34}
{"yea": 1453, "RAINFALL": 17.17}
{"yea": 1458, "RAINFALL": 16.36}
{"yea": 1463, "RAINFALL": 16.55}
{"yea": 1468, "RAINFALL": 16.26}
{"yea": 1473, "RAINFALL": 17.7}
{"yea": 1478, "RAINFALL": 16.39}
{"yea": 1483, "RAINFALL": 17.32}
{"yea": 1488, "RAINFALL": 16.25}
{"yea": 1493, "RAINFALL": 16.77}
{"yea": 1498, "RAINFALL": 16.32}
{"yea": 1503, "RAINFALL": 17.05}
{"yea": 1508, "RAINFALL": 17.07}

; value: 20.32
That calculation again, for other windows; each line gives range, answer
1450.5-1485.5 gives 17.7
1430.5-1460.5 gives 18.51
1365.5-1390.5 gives 18.1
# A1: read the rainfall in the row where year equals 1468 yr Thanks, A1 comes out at 16.26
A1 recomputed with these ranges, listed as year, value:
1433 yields 18.51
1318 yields 17.1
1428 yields 20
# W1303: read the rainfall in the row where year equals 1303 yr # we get 17.41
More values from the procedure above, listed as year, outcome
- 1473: 17.7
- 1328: 17.45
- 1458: 16.36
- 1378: 16.76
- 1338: 17.72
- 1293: 17.27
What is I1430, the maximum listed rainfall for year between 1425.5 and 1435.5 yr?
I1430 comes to 20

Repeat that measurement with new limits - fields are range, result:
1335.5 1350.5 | 18.54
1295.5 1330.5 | 17.45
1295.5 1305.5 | 17.41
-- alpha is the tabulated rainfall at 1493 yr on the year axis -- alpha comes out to 16.77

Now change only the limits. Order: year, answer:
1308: 16.98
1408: 18.4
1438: 17.07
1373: 16.66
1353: 17.91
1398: 17.12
